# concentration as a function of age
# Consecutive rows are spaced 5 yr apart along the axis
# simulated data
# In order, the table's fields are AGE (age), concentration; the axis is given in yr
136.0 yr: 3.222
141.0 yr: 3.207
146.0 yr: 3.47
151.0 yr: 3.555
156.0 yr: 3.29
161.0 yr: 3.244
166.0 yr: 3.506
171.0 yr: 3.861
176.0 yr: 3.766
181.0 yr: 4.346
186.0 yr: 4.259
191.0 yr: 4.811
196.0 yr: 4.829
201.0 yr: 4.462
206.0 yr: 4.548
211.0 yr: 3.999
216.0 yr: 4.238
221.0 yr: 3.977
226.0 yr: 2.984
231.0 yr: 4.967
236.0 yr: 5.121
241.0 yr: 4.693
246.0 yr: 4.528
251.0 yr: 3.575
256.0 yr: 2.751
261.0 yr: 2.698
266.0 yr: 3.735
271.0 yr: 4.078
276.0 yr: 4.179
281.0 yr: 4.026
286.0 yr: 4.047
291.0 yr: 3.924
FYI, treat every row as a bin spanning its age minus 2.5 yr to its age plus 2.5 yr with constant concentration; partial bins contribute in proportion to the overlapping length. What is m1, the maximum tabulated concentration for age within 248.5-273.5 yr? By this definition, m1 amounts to 4.078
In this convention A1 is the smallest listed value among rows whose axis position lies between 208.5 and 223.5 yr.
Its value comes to 3.977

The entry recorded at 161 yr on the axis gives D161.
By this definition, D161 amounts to 3.244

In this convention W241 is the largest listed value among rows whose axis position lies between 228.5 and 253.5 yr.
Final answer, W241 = 5.121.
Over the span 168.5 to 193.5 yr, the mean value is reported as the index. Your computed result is 4.21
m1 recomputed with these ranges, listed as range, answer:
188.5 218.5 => 4.829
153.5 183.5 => 4.346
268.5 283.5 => 4.179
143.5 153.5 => 3.555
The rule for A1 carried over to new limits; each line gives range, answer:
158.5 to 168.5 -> 3.244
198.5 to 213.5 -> 3.999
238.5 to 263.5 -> 2.698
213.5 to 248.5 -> 2.984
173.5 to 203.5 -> 3.766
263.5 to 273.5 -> 3.735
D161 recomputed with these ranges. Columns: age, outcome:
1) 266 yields 3.735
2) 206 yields 4.548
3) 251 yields 3.575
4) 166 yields 3.506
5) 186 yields 4.259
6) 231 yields 4.967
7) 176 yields 3.766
